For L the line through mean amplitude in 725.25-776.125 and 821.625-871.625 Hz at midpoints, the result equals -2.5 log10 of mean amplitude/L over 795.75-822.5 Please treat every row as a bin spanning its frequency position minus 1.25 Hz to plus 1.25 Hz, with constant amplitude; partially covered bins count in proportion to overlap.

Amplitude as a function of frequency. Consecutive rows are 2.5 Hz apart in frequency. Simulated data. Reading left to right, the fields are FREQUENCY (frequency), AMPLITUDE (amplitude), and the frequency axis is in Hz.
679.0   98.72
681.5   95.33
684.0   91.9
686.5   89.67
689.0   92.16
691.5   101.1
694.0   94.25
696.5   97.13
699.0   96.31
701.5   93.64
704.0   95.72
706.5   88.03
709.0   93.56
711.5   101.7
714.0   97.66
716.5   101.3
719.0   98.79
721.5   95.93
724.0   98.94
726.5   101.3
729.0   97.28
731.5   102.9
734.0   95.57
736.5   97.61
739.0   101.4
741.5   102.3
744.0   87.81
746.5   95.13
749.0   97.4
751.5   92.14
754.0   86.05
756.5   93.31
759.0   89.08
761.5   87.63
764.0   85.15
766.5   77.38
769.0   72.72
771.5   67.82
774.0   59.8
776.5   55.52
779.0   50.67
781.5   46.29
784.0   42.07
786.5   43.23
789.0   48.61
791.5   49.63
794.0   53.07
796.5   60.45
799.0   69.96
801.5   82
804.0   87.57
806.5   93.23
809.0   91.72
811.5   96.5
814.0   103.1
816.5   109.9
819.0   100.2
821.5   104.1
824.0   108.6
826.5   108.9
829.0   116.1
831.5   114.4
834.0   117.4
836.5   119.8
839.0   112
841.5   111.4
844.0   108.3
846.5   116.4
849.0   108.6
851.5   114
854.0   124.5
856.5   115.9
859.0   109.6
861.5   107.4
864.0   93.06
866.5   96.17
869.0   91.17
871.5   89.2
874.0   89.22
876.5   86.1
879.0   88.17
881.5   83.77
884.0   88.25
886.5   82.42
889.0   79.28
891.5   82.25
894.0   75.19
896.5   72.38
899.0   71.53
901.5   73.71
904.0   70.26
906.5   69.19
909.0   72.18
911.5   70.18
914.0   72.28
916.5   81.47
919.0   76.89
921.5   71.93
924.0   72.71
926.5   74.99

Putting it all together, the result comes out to 0.117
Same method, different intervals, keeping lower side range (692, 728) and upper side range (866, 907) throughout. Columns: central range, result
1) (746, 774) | 0.10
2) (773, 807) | 0.45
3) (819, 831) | -0.24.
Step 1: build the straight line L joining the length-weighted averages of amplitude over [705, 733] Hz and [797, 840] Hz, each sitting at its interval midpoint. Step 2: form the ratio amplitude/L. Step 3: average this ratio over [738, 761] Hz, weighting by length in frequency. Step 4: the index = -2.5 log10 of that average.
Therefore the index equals 0.06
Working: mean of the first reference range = 97.9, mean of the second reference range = 101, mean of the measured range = 93.6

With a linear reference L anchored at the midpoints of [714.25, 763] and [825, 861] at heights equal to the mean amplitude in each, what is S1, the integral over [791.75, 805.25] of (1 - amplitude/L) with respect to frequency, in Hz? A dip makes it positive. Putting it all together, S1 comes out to 4.7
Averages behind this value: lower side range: 95.9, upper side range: 114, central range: 69.1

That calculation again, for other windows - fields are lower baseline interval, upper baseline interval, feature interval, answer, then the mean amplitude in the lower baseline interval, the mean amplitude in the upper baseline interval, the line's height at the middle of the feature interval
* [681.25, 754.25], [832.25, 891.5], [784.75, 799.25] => 6.8 Hz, 96.1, 101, 98.7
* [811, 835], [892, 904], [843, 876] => -4.7 Hz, 108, 73.5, 91.3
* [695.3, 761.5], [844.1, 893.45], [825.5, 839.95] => -2.7 Hz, 95.9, 97.1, 96.8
